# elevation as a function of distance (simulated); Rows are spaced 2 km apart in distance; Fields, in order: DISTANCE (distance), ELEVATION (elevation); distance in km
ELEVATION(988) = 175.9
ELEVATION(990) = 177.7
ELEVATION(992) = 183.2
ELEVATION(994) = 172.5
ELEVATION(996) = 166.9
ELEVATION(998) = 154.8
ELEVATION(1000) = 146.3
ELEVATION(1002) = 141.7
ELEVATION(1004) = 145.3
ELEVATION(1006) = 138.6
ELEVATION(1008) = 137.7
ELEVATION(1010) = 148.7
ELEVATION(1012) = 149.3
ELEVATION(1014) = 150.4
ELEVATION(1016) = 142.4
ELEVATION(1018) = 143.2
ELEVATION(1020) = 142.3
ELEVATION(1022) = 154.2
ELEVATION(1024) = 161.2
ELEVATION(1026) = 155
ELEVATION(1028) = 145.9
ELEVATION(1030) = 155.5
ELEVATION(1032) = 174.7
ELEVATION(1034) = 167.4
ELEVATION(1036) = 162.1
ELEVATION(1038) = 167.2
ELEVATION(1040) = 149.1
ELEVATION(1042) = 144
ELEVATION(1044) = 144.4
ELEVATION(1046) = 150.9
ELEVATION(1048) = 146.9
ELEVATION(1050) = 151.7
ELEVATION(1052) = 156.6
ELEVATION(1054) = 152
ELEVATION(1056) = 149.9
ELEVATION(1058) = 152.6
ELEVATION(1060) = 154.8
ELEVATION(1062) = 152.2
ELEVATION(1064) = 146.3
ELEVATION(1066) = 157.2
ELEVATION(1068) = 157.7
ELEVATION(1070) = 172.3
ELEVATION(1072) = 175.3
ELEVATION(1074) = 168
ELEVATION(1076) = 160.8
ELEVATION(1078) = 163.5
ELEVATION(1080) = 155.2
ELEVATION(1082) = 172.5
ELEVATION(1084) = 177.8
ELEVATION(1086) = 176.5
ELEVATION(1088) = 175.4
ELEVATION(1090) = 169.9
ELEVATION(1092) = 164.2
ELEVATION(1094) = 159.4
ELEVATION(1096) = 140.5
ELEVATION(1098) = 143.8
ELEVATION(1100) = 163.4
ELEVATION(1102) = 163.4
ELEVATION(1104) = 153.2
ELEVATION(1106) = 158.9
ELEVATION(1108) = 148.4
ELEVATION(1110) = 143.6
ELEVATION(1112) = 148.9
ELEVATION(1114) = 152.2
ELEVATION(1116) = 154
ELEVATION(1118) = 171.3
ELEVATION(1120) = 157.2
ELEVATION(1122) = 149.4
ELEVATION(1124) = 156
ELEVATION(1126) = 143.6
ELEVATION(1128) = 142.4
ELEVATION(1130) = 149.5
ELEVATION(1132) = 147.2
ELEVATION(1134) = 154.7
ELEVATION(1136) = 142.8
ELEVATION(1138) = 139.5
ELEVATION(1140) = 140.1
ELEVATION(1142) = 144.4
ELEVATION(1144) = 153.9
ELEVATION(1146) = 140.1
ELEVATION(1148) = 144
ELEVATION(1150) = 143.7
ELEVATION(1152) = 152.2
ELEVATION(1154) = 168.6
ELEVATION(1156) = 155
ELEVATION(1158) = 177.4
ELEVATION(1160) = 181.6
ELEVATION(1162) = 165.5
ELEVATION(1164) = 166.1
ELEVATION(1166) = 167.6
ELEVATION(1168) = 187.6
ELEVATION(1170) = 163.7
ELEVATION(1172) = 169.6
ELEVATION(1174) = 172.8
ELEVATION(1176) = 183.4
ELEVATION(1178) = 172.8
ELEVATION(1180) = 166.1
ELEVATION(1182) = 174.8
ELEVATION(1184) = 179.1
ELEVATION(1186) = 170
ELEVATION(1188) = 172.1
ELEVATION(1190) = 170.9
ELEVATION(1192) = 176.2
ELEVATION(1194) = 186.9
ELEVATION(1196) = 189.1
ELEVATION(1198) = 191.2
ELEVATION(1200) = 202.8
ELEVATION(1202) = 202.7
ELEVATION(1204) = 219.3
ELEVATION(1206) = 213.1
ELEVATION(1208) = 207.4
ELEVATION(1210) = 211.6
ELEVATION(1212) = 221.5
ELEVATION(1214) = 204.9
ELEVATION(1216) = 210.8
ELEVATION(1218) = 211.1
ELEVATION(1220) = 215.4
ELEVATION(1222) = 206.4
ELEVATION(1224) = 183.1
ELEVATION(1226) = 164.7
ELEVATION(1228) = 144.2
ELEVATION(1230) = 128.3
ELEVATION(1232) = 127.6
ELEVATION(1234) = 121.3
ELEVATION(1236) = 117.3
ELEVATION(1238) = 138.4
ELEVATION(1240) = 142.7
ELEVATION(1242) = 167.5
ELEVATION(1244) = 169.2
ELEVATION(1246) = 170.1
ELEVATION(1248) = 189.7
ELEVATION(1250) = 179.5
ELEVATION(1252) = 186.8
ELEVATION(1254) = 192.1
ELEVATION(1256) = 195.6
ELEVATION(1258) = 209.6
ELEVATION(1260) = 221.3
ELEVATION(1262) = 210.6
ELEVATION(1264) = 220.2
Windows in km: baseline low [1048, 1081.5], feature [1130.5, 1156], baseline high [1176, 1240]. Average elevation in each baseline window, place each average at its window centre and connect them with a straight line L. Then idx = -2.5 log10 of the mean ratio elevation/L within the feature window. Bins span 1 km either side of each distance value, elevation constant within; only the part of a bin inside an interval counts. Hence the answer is 0.151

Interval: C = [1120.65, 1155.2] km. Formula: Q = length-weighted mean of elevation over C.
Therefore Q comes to 148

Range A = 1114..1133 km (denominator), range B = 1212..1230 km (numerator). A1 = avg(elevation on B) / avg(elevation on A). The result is 1.3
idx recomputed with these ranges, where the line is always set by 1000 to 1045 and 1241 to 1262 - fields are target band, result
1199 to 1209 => -0.15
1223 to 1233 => 0.23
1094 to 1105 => 0.07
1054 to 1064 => 0.04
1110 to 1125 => 0.08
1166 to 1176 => 0.01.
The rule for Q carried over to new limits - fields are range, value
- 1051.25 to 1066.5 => 152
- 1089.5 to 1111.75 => 155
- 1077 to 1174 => 158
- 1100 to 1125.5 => 155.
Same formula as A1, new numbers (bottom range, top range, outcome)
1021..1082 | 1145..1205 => 1.11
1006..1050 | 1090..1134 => 1.01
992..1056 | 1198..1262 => 1.20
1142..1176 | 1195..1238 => 1.13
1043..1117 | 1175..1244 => 1.14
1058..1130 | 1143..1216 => 1.13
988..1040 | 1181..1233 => 1.21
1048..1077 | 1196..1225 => 1.31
